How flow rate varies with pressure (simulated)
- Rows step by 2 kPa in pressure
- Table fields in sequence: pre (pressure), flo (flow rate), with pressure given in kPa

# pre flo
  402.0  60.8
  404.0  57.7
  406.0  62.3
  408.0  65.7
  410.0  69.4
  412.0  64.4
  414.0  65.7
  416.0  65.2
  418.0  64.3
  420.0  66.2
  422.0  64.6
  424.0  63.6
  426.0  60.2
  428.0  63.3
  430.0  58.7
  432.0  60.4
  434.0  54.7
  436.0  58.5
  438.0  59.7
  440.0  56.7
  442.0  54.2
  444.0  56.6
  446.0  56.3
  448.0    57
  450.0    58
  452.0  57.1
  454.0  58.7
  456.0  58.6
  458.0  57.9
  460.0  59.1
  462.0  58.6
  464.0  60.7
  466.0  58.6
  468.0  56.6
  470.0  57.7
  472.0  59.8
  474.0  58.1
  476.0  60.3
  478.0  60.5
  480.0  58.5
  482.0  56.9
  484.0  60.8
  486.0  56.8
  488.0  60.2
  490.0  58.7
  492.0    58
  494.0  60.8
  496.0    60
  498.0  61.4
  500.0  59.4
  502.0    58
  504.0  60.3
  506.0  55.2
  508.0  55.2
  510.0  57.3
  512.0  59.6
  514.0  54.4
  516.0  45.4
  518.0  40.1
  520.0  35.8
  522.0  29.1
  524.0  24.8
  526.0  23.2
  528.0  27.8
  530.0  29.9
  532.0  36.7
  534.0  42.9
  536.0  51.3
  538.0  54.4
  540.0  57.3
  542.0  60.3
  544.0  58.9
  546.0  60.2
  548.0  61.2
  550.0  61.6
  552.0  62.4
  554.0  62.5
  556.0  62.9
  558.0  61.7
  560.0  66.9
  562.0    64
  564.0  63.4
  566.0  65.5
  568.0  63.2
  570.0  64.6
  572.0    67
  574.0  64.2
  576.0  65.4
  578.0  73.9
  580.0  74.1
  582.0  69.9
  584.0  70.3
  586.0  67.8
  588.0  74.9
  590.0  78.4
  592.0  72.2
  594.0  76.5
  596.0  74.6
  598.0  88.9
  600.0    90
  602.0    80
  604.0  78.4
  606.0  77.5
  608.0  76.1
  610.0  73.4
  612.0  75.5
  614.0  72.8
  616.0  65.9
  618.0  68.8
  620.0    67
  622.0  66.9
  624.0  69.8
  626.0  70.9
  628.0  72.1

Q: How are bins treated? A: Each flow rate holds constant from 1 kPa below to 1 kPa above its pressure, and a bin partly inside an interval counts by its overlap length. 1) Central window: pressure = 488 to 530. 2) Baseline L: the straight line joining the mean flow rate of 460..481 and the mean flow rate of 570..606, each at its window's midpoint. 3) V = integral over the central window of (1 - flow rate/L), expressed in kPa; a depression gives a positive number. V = 9.6 kPa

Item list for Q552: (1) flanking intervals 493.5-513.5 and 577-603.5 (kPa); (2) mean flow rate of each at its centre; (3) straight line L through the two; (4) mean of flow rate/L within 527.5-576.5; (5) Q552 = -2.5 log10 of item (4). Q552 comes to 0.192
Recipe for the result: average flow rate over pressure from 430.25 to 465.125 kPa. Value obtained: 57.8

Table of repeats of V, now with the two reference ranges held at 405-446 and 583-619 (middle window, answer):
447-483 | 3.5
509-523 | 4.6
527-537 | 4.6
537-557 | 3.1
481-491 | 1.2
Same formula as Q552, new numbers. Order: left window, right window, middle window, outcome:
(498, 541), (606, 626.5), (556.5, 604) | -0.154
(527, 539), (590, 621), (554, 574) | -0.158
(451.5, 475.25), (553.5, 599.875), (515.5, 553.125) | 0.400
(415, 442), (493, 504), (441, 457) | 0.067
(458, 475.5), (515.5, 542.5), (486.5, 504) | -0.194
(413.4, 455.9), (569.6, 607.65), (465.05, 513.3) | 0.111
